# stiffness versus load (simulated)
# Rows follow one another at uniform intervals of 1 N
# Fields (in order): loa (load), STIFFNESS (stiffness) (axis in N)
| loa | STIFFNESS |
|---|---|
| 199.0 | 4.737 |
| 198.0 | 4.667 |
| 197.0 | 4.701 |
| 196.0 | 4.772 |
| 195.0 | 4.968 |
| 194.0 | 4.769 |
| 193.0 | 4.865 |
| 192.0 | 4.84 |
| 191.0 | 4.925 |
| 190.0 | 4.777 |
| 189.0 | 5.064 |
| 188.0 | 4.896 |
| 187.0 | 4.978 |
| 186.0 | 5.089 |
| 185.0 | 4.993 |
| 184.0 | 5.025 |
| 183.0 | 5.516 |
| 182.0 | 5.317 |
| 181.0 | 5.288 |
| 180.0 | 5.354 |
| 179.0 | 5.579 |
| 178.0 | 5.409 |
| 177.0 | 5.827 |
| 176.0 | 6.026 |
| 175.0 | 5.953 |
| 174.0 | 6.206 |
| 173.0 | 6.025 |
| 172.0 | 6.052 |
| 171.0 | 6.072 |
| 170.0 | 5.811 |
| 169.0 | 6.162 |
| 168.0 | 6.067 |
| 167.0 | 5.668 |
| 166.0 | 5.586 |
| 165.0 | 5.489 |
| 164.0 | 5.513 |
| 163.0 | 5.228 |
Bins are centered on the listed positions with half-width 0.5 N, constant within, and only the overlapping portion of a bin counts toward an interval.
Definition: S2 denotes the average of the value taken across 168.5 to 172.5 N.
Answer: 6.02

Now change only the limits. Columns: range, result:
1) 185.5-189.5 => 5.01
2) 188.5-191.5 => 4.92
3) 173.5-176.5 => 6.06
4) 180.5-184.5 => 5.29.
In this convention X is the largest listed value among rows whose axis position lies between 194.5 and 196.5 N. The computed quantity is 4.968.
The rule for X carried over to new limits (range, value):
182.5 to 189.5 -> 5.516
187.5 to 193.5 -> 5.064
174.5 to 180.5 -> 6.026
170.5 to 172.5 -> 6.072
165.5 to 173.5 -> 6.162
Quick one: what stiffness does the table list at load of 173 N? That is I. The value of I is 6.025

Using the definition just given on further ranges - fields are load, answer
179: 5.579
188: 4.896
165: 5.489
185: 4.993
